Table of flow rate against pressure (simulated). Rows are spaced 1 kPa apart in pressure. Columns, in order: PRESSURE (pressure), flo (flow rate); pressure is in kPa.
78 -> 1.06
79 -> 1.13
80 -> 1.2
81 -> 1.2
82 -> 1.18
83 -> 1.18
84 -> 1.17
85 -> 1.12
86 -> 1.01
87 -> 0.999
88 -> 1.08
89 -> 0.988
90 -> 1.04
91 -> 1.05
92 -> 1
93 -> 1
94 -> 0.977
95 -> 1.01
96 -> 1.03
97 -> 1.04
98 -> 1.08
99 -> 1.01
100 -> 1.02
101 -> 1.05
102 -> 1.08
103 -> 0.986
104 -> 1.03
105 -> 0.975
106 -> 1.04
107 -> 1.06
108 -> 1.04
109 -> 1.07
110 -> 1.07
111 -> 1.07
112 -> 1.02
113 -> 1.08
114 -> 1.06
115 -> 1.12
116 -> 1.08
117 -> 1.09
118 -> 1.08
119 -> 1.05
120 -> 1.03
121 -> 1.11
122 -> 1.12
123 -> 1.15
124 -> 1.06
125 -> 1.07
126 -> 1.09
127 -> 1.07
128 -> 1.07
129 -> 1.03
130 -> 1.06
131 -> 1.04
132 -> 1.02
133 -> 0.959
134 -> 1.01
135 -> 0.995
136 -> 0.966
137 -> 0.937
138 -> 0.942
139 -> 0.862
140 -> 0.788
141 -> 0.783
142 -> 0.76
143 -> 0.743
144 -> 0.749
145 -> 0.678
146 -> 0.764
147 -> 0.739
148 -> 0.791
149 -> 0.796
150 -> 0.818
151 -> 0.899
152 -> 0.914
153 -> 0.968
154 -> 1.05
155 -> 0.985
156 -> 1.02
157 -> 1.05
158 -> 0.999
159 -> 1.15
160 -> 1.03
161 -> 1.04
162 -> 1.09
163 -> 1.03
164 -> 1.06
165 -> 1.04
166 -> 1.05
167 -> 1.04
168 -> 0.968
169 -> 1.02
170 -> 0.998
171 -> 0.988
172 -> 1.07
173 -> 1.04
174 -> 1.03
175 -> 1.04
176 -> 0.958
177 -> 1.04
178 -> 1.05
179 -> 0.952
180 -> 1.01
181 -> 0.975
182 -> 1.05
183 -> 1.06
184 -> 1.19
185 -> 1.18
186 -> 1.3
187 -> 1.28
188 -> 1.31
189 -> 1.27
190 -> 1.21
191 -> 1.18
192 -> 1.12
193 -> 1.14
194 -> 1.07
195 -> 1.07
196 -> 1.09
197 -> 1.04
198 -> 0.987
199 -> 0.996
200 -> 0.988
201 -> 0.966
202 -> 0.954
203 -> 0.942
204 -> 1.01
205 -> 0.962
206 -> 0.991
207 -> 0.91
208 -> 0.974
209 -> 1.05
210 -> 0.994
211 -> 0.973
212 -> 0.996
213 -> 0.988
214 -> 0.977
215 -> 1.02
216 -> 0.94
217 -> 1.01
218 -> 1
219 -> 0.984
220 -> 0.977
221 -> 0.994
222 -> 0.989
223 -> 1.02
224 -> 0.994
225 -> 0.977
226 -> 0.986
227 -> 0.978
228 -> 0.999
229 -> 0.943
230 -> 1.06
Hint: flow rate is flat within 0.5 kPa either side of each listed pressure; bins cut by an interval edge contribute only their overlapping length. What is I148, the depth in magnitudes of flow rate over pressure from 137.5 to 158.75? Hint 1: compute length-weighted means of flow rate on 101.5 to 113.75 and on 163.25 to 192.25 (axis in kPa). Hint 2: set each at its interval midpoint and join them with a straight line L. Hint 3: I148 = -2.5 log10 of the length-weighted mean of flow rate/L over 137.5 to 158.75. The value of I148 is 0.23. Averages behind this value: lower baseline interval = 1.04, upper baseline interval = 1.08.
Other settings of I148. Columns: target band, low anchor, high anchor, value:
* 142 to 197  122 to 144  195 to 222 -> -0.04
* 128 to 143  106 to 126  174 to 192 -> 0.16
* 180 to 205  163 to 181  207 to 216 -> -0.09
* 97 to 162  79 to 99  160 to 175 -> 0.07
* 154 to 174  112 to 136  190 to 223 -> 0.00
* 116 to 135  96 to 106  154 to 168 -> -0.03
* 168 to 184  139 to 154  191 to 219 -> -0.13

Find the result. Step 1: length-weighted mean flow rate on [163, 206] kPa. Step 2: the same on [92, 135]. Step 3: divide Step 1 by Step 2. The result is 1.0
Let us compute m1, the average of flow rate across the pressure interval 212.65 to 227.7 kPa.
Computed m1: 0.989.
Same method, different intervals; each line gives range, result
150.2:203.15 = 1.06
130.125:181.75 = 0.956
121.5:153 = 0.926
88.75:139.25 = 1.04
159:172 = 1.04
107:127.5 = 1.08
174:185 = 1.04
